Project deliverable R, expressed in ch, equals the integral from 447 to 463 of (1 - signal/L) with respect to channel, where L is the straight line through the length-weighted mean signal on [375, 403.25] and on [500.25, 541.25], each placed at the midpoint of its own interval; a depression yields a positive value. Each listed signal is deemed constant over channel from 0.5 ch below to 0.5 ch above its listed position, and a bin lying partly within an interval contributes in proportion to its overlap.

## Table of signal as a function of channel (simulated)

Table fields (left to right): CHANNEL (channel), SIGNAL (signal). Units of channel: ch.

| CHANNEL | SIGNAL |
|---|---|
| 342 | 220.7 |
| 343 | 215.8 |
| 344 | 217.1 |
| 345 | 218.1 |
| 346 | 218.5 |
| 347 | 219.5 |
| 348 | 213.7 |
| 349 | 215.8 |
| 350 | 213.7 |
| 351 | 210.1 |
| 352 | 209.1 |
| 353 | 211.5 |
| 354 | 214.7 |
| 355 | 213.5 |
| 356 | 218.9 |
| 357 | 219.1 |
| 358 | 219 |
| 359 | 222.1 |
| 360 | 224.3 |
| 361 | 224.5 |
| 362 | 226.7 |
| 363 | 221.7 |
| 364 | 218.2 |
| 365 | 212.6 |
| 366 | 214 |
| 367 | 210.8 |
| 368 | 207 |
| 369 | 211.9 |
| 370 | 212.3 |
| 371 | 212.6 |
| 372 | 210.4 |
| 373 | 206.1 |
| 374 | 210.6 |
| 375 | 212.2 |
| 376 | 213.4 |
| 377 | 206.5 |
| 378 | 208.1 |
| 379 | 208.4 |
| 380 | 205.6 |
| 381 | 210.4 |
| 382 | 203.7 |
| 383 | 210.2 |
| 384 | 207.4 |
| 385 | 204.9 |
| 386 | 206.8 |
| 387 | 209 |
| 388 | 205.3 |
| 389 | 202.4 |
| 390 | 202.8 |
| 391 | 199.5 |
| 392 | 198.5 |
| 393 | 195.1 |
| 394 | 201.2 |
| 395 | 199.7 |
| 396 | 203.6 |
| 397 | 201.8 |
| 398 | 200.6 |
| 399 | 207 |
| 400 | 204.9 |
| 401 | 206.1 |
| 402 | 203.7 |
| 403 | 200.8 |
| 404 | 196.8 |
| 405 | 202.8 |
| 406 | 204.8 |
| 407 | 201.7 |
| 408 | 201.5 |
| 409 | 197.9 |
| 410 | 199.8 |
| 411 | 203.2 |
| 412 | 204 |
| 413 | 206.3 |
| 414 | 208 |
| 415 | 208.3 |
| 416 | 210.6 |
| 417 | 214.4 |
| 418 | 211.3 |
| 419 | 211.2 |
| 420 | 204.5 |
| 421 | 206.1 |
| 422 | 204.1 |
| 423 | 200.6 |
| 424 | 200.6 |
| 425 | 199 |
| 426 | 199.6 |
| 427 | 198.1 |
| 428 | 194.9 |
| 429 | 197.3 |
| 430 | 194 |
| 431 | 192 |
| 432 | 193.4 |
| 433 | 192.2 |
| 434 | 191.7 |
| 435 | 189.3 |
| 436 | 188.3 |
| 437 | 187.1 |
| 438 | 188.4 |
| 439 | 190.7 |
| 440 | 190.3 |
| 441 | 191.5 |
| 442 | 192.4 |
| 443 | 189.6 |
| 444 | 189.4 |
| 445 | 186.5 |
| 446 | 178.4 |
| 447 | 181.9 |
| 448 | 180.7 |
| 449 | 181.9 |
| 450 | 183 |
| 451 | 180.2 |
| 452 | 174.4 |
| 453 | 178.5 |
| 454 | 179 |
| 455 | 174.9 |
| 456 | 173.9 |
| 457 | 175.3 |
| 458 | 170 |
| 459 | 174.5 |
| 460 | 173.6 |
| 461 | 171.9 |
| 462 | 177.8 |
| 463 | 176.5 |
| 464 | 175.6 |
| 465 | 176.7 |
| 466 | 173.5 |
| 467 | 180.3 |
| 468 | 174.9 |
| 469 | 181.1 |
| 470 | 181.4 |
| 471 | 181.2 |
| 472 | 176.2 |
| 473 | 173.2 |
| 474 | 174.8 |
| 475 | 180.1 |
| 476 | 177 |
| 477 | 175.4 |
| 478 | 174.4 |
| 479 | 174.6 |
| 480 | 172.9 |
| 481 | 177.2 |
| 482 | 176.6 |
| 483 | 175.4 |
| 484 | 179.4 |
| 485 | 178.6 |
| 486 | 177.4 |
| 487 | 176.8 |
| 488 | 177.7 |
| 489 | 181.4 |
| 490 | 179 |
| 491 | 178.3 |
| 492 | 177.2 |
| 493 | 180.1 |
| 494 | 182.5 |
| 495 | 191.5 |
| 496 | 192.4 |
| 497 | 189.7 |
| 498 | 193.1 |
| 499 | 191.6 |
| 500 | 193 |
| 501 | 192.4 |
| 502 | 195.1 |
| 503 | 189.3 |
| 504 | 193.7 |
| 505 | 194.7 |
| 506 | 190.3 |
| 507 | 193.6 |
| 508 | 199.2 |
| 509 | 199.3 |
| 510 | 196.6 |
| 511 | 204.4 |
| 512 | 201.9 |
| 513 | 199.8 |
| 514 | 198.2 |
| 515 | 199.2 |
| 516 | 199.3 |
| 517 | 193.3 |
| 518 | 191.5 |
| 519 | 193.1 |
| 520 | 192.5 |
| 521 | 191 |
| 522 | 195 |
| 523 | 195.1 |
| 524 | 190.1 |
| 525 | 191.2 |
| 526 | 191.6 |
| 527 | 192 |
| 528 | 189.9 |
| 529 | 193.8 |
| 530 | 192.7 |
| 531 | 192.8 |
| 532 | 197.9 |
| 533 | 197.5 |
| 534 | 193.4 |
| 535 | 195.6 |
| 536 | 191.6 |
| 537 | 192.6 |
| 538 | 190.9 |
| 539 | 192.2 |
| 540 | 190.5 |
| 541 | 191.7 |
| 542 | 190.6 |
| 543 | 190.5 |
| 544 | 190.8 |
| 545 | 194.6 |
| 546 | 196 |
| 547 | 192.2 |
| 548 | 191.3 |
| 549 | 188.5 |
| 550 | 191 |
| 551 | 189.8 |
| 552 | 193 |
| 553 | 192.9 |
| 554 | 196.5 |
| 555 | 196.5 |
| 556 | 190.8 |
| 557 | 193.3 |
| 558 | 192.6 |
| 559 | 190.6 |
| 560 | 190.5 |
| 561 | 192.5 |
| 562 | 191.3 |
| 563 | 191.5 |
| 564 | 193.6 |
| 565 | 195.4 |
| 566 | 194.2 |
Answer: 1.82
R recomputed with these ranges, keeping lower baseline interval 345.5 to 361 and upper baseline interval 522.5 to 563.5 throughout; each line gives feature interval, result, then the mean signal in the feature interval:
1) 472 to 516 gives 2.77 ch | 186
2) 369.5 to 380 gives 0.19 ch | 210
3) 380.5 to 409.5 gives 1.11 ch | 203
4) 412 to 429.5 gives 0.30 ch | 204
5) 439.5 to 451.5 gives 1.13 ch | 185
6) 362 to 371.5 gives 0.03 ch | 214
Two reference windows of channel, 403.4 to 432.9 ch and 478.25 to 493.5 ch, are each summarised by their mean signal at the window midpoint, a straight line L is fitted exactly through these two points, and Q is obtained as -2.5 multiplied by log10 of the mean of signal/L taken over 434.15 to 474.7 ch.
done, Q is 0.049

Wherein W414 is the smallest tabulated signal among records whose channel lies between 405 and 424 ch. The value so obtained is 197.9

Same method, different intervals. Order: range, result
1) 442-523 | 170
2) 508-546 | 189.9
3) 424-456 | 173.9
